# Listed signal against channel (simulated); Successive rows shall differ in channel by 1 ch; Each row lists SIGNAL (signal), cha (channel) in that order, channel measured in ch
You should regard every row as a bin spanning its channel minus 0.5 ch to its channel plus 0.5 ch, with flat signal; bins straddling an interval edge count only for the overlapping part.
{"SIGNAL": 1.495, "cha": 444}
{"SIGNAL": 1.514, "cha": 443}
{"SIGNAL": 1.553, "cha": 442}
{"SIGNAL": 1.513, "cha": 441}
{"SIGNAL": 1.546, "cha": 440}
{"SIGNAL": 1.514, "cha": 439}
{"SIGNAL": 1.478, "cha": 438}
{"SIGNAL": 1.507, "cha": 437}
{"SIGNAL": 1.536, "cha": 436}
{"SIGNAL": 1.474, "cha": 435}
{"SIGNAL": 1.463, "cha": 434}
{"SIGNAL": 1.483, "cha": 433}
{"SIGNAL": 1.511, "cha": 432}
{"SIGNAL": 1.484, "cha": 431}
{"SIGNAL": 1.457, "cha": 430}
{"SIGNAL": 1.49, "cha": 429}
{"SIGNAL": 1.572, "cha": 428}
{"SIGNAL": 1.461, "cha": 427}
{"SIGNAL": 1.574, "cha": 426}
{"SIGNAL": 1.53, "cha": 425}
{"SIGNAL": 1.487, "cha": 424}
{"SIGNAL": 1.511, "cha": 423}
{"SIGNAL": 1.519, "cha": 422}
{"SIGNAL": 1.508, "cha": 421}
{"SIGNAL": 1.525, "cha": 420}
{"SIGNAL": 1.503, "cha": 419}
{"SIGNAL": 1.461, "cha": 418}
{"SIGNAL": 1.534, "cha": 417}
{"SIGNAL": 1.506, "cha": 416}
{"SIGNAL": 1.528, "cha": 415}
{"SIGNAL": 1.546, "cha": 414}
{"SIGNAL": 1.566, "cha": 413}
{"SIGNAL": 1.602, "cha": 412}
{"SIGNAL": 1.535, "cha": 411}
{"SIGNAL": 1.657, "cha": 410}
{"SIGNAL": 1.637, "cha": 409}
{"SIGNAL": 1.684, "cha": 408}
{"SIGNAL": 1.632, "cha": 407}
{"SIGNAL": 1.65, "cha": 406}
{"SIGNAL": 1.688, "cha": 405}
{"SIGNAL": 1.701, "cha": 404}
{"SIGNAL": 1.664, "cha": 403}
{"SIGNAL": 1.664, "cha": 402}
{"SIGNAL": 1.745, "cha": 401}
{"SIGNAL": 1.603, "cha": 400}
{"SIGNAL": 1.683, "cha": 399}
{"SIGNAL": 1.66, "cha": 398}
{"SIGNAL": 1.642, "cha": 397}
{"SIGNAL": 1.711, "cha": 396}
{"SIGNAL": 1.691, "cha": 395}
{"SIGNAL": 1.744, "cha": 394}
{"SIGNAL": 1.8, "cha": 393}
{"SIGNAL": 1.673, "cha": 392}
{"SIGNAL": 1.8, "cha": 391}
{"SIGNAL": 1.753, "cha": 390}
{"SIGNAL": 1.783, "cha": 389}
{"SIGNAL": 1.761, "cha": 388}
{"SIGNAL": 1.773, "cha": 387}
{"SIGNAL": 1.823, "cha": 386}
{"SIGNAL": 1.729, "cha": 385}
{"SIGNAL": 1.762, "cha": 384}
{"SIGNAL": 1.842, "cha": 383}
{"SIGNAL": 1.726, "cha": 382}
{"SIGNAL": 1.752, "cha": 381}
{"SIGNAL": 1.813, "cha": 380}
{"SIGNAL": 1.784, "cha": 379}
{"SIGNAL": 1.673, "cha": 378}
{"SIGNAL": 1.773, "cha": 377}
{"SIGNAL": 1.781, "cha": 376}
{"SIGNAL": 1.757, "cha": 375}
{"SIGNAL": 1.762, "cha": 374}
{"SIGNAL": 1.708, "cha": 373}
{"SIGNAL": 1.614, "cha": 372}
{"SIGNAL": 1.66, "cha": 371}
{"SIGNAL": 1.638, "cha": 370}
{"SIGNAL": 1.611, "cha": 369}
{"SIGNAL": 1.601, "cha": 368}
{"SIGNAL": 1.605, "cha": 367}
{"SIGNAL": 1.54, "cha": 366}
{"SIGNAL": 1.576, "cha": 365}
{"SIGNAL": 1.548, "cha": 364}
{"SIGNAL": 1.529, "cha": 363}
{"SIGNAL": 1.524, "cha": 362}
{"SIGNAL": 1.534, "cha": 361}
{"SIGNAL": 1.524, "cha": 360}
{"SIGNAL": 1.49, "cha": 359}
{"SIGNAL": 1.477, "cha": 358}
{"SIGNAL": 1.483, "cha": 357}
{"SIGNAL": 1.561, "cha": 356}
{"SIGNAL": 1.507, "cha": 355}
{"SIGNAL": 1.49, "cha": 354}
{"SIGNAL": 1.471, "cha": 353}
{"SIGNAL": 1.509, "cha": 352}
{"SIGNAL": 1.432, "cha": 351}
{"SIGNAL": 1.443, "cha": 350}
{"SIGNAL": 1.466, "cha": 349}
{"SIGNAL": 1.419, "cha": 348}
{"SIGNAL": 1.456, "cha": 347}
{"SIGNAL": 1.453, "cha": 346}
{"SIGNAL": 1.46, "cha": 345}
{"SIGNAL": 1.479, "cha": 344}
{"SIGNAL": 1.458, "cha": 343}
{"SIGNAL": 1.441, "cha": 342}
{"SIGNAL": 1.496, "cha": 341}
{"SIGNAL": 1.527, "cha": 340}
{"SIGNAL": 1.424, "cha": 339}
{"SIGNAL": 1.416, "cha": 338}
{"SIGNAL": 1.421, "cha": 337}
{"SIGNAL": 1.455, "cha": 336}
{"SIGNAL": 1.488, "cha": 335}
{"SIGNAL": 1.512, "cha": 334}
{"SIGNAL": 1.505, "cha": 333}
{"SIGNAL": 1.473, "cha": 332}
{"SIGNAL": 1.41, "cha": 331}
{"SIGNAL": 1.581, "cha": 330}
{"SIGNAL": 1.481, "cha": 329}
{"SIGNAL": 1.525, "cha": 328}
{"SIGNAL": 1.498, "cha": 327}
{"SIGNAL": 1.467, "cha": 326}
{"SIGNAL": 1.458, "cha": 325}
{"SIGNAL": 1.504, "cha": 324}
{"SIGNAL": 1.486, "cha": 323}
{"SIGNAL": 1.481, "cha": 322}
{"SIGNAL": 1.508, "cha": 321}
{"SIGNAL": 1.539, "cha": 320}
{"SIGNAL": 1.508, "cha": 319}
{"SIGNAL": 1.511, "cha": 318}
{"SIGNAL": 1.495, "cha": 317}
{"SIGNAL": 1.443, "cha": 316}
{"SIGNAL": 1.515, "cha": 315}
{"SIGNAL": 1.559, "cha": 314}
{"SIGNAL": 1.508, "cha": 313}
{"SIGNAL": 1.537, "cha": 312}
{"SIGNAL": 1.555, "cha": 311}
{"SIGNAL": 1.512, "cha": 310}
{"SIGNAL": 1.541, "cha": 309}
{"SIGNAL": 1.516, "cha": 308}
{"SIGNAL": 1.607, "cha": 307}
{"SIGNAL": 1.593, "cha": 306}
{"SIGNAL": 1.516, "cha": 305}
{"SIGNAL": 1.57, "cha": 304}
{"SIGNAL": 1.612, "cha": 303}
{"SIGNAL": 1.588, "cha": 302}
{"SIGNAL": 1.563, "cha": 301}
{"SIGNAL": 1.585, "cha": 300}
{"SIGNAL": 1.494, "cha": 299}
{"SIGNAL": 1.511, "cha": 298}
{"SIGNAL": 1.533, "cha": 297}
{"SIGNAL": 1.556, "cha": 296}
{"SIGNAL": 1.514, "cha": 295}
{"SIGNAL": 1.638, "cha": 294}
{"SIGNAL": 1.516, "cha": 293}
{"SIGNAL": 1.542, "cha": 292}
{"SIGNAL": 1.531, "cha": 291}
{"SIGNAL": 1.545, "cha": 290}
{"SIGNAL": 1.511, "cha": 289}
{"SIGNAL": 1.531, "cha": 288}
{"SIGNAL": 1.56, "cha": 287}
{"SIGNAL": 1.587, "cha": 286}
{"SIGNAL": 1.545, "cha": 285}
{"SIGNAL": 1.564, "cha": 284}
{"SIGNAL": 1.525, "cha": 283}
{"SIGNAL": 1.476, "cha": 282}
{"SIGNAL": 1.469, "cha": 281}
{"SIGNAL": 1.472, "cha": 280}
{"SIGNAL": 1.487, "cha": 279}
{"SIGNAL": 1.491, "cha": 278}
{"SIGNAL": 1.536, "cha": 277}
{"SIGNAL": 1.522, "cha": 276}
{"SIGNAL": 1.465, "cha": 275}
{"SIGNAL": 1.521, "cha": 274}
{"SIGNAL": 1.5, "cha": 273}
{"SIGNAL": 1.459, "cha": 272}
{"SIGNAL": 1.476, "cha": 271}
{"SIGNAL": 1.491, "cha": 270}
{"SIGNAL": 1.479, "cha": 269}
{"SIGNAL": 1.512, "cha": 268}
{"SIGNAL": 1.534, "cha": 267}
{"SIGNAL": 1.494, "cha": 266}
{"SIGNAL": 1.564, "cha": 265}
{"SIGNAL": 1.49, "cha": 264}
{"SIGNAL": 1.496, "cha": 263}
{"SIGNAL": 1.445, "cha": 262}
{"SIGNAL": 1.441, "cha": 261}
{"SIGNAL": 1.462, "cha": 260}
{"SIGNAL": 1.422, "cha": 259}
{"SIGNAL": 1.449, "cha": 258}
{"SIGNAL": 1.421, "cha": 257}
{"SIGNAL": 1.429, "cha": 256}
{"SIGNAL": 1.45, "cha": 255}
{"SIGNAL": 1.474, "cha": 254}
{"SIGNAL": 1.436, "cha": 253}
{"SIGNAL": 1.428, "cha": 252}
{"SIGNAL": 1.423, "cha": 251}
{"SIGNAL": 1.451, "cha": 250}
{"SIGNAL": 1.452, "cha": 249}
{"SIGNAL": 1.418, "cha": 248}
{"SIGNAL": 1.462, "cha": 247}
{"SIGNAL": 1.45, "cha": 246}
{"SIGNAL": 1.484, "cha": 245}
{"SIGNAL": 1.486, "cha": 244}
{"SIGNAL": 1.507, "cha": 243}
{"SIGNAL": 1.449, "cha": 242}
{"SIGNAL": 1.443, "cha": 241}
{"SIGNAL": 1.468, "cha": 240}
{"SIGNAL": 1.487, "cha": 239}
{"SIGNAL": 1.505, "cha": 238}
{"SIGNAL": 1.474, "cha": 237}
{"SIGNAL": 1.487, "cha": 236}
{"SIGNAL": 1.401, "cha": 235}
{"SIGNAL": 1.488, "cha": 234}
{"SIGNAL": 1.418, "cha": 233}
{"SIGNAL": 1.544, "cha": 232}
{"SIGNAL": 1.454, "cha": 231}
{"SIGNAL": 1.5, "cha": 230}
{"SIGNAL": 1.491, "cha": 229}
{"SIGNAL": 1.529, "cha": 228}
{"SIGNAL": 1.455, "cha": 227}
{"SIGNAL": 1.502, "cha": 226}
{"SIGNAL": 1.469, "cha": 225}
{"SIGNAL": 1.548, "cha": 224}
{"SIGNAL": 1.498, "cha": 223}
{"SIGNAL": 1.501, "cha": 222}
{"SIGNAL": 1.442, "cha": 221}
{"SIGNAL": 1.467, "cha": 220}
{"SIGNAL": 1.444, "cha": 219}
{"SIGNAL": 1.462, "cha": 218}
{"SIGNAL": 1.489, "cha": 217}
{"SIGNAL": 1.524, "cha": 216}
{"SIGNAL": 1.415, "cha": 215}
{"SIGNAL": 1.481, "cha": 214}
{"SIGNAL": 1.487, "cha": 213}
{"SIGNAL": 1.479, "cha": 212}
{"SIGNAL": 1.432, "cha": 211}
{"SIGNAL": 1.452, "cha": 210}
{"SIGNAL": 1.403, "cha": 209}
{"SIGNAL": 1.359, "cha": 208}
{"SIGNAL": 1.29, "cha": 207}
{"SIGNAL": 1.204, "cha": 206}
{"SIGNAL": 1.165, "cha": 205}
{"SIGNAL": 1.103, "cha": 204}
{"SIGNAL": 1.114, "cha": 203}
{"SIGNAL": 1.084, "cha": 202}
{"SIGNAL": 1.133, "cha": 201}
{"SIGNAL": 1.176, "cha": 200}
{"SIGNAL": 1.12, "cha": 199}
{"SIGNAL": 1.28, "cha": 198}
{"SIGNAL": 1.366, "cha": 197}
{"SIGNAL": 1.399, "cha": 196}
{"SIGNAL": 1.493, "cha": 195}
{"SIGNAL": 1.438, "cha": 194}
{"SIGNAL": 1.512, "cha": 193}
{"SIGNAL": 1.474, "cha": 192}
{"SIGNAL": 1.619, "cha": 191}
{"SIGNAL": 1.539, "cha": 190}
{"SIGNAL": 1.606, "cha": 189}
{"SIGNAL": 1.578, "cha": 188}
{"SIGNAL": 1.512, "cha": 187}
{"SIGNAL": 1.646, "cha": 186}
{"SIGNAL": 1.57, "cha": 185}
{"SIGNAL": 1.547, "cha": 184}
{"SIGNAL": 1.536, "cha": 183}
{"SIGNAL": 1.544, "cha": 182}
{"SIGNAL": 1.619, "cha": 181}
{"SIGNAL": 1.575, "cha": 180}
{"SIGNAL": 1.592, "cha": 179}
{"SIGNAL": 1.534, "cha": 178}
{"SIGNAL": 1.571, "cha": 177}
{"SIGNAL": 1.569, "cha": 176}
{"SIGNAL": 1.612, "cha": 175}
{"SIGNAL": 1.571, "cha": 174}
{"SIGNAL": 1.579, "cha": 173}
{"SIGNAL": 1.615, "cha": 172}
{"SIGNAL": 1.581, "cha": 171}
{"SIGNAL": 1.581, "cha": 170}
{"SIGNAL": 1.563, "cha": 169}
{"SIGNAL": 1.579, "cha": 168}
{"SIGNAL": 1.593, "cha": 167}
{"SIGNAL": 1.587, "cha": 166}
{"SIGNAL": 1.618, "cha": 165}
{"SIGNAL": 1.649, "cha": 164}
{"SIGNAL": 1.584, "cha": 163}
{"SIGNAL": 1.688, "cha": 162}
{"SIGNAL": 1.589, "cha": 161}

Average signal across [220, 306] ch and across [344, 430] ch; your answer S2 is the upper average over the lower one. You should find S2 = 1.08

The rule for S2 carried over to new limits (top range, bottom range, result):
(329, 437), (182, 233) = 1.11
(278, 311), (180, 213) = 1.10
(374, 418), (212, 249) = 1.15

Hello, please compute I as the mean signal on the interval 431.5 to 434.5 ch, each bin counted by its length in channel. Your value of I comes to 1.49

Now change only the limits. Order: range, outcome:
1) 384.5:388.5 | 1.77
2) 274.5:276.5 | 1.49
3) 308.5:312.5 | 1.54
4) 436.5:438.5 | 1.49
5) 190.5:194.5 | 1.51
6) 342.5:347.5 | 1.46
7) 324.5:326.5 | 1.46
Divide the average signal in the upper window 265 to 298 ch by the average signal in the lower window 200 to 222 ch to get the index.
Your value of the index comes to 1.12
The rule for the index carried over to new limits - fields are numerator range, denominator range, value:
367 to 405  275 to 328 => 1.13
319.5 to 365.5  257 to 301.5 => 0.98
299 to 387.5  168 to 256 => 1.07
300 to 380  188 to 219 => 1.12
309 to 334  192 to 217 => 1.13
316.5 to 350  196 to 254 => 1.05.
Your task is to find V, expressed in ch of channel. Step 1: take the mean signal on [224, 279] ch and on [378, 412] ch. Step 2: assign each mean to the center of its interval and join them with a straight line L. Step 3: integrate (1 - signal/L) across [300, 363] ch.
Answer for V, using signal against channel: 4.1 ch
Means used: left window 1.47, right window 1.71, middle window 1.5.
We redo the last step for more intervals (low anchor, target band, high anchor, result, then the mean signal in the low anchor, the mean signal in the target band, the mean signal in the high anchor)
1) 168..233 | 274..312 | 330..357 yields -1.81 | 1.46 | 1.54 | 1.47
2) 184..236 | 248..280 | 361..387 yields 0.78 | 1.42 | 1.47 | 1.68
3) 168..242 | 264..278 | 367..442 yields 0.12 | 1.46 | 1.5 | 1.63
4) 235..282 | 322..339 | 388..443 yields 0.53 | 1.47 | 1.48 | 1.59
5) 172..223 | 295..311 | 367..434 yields -0.05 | 1.44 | 1.55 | 1.64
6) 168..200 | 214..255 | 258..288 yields 1.05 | 1.52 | 1.47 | 1.5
